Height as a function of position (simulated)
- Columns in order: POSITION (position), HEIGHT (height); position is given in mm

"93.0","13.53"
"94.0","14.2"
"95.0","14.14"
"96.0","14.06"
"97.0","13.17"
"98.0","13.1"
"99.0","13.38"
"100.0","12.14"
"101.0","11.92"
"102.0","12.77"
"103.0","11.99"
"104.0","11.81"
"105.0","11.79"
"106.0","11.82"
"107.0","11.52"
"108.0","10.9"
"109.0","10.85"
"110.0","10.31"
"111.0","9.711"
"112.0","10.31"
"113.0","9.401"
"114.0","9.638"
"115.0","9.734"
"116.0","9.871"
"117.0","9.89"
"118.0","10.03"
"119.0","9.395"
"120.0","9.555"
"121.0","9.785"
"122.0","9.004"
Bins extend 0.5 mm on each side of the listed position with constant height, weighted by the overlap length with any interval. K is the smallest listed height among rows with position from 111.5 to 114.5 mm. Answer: 9.401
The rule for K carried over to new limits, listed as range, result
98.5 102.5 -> 11.92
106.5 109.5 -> 10.85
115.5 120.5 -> 9.395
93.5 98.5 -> 13.1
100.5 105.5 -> 11.79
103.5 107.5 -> 11.52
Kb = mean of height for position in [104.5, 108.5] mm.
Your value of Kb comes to 11.5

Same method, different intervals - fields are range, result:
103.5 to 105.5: 11.8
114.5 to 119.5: 9.78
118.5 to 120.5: 9.47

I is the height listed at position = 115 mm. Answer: 9.734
